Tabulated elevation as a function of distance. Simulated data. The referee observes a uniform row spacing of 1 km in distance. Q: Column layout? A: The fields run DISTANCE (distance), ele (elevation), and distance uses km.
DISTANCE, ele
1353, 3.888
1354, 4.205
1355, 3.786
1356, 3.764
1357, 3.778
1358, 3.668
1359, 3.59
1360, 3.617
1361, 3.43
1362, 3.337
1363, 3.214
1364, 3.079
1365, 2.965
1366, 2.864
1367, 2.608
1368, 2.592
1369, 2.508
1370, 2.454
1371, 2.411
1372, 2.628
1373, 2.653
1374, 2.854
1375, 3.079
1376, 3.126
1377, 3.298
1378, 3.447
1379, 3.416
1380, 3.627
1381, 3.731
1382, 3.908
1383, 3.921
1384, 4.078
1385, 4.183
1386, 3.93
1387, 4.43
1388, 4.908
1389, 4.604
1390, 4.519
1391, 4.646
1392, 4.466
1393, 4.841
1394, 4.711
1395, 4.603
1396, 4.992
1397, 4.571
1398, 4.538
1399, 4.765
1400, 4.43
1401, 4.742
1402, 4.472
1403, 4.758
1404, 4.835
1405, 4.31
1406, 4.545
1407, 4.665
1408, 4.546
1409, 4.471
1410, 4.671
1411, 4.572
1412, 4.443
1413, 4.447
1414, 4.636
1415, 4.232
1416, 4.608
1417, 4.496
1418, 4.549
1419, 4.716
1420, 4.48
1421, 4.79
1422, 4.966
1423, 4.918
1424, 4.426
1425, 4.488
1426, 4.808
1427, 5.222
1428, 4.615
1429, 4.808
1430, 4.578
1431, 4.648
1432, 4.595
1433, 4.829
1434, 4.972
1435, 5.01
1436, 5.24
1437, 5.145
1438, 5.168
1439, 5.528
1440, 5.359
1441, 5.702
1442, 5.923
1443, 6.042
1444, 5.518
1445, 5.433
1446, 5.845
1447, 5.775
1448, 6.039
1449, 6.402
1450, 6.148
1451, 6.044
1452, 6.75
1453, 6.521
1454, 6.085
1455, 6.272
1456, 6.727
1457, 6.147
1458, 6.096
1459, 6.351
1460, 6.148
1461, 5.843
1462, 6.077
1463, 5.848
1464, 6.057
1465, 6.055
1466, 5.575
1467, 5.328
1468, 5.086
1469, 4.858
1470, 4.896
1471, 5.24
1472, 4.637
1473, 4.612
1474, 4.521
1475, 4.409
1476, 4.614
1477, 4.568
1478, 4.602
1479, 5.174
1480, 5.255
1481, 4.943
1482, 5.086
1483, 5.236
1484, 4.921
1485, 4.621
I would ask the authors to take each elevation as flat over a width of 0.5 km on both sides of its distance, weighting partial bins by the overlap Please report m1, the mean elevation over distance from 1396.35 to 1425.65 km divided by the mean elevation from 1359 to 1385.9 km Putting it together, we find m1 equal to 1.43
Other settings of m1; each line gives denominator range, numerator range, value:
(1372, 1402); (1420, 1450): 1.27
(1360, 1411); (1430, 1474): 1.44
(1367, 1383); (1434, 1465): 1.93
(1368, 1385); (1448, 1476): 1.78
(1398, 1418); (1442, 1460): 1.34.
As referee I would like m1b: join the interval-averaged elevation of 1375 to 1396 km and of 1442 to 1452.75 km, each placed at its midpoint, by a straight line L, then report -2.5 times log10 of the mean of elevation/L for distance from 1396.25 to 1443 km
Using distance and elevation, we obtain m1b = 0.08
